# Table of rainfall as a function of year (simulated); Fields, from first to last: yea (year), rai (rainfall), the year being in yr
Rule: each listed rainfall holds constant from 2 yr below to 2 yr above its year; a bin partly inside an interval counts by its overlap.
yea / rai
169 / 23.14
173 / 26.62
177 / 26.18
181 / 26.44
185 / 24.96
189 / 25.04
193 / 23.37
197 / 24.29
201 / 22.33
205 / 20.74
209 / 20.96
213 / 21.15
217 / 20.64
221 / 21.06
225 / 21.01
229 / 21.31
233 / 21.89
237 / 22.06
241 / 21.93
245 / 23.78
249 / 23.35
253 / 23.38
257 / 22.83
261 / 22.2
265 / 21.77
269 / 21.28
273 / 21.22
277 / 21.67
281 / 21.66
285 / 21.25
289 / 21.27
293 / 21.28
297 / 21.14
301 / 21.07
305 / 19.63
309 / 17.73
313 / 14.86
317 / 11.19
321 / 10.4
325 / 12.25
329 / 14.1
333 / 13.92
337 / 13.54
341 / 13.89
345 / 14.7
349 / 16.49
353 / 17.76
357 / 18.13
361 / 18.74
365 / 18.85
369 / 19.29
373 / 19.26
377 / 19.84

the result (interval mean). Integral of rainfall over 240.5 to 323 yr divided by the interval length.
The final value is 20.2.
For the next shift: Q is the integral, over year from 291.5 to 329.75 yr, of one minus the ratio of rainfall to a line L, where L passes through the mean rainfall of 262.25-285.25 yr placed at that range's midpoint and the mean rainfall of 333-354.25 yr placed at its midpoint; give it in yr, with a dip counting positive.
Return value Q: 4.0 yr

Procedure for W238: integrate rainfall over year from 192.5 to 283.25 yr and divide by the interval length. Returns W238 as 22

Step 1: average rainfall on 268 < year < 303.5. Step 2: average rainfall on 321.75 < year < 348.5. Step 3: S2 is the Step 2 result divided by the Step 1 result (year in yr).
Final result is 0.64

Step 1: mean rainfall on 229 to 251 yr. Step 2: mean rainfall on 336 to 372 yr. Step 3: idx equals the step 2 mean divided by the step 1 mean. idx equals 0.76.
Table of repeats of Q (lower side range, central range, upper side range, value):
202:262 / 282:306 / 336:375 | -1.9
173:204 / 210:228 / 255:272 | 2.0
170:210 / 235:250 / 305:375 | -1.1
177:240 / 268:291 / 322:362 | -3.4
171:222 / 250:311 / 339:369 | -3.9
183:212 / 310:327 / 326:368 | 4.8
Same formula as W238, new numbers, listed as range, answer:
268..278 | 21.4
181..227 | 22.5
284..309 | 20.7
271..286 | 21.5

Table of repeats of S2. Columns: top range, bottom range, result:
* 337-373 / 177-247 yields 0.76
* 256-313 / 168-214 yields 0.88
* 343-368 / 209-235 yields 0.83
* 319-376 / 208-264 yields 0.72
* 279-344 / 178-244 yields 0.75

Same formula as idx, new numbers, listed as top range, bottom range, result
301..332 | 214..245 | 0.68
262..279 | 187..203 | 0.91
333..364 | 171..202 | 0.65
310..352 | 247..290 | 0.62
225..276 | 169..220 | 0.94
